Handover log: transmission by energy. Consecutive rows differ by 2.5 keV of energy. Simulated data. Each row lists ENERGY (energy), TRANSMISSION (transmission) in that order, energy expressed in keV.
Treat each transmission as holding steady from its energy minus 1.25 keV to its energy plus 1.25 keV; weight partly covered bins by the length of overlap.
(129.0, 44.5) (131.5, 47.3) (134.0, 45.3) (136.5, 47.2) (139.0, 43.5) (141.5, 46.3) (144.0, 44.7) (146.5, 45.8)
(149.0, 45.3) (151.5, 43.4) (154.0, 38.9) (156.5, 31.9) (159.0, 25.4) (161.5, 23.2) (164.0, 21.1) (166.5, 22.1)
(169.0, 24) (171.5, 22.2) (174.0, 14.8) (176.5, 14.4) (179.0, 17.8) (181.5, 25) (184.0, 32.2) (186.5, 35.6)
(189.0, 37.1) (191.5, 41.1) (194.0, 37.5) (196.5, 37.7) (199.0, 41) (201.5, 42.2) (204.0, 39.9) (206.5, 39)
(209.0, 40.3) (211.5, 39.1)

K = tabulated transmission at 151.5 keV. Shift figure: 43.4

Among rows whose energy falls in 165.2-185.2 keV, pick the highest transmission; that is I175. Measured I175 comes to 32.2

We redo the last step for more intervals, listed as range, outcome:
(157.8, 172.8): 25.4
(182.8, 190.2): 37.1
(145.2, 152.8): 45.8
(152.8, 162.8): 38.9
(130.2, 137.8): 47.3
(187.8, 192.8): 41.1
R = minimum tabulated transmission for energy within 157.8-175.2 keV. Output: 14.8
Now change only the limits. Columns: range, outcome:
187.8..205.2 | 37.1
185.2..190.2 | 35.6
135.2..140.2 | 43.5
